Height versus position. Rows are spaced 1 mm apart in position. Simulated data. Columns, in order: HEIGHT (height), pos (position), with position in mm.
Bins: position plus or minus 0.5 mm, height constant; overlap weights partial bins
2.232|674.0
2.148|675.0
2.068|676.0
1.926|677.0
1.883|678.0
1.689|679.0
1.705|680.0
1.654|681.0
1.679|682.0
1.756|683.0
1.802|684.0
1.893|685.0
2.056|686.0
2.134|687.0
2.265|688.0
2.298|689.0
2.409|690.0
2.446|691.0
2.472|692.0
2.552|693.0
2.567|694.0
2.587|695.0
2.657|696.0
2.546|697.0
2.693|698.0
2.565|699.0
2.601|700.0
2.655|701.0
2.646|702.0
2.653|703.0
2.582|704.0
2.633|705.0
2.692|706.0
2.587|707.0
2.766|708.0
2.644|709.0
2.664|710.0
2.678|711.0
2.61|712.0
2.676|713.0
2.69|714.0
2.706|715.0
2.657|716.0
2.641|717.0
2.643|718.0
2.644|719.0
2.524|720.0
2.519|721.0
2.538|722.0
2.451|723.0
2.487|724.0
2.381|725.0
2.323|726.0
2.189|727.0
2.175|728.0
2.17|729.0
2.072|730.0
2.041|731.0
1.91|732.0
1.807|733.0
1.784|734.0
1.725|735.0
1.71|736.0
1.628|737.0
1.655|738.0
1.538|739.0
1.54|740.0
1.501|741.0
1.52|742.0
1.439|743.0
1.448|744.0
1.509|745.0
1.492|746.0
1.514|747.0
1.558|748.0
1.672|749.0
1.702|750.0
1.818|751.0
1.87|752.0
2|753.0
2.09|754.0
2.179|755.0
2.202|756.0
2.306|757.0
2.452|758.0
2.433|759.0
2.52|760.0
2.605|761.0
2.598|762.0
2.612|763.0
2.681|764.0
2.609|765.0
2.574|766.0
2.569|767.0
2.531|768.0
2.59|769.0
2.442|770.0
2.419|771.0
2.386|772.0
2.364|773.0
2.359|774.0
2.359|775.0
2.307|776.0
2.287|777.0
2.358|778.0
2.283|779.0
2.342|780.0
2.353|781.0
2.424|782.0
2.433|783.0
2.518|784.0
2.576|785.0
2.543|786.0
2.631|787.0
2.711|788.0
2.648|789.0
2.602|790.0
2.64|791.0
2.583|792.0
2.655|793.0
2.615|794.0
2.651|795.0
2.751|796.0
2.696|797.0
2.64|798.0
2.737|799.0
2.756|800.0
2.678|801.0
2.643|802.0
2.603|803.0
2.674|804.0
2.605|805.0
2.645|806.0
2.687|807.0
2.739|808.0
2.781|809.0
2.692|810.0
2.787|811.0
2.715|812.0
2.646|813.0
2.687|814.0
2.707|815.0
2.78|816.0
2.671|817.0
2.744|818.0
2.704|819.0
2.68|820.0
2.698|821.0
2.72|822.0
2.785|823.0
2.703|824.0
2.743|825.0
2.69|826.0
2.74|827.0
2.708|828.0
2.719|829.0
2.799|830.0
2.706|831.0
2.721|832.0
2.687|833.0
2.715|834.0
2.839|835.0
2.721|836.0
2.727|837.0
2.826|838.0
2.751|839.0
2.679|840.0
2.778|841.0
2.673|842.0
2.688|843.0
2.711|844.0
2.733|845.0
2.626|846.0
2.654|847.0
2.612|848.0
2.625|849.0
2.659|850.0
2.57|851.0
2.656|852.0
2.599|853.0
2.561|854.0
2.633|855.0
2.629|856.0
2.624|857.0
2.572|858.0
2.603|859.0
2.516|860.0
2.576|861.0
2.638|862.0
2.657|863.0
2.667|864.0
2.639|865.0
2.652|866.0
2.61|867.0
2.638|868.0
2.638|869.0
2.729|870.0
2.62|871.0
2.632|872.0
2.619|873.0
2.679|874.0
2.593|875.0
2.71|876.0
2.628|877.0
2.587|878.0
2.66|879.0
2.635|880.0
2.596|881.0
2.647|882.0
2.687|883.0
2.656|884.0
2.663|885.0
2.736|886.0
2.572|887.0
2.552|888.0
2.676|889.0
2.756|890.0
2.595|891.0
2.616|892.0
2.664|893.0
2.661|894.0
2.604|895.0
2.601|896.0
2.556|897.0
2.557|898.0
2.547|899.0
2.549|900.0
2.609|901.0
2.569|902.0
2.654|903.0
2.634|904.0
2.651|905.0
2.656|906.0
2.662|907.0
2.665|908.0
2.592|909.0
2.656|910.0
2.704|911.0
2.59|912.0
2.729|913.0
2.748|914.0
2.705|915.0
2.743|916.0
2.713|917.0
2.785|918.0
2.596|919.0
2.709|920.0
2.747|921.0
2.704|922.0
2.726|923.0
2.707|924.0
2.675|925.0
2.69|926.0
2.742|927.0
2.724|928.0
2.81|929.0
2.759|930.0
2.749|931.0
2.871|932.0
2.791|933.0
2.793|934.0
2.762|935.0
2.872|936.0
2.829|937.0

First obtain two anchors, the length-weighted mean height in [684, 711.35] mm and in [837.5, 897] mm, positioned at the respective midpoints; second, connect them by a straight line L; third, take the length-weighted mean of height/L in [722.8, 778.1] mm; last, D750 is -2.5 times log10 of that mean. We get 0.21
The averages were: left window 2.5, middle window 2.09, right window 2.64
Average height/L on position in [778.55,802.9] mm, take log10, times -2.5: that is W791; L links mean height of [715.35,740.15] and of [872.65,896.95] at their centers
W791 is -0.10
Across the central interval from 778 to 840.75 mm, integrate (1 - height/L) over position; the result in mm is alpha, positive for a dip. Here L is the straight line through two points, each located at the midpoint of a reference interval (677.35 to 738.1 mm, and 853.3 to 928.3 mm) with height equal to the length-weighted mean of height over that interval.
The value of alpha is -4.1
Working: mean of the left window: 2.32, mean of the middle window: 2.66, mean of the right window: 2.65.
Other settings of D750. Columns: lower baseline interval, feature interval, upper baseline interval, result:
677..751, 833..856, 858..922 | -0.07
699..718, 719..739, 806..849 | 0.25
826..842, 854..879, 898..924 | 0.03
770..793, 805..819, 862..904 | -0.08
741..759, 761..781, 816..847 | -0.20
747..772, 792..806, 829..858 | -0.08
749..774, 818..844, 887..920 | -0.10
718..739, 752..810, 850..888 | -0.09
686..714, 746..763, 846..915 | 0.23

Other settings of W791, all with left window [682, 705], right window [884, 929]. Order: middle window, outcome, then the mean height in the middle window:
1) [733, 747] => 0.47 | 1.58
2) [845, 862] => -0.01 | 2.61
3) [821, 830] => -0.07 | 2.73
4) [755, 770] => -0.01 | 2.51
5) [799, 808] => -0.06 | 2.67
